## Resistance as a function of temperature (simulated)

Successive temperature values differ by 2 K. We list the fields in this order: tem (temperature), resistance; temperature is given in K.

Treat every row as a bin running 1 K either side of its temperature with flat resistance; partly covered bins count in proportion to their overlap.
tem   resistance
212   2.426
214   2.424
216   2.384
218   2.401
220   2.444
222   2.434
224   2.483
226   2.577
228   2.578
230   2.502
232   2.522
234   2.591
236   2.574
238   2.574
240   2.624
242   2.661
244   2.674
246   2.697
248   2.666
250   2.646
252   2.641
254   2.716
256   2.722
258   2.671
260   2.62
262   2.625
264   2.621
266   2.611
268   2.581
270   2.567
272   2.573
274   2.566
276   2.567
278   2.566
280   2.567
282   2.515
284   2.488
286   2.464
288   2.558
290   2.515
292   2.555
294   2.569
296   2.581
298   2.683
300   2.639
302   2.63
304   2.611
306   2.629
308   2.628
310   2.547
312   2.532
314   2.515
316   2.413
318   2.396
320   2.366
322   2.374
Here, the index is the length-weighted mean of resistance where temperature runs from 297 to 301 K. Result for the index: 2.66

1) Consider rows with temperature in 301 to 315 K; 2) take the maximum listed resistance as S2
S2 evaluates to 2.63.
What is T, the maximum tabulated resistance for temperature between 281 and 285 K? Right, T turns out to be 2.515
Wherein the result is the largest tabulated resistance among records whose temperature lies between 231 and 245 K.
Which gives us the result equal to 2.674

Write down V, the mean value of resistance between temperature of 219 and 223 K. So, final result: 2.44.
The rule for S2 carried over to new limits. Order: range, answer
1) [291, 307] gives 2.683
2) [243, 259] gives 2.722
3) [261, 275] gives 2.625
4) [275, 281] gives 2.567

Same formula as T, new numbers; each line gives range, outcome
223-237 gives 2.591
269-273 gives 2.573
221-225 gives 2.483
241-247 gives 2.697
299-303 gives 2.639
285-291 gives 2.558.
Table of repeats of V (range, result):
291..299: 2.6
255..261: 2.67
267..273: 2.57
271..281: 2.57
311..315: 2.52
